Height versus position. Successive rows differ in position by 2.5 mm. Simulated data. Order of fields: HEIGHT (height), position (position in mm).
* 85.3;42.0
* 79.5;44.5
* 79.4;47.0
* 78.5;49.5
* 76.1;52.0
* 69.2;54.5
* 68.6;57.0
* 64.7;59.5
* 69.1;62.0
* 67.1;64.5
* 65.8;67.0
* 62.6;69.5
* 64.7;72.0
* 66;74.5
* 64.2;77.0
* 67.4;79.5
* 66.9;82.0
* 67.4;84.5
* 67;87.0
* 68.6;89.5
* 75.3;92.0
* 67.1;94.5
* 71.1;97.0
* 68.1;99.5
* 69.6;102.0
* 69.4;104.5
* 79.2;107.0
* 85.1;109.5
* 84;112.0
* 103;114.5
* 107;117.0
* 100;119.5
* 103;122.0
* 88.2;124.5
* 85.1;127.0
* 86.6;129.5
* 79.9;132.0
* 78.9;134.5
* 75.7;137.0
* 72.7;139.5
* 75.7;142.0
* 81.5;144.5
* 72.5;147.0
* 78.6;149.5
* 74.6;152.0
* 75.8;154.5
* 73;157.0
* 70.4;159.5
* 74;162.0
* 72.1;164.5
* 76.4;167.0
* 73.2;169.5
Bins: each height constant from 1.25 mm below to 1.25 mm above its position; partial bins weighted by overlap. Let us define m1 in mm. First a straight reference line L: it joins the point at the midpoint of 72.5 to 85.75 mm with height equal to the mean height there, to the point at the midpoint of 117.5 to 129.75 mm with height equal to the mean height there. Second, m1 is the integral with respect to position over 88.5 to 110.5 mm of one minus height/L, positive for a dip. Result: 1.8 mm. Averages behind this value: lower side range 66.3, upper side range 94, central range 72.5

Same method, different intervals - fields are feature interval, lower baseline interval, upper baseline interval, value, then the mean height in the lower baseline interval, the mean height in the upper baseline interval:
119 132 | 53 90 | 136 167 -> -3.4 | 66.6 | 74.8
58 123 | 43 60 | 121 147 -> 2.9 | 74.3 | 82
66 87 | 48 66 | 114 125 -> 3.7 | 70.5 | 101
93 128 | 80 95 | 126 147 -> -4.9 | 68.7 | 79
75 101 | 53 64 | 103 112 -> 2.1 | 68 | 78.5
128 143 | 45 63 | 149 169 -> -0.9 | 72.6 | 74.2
